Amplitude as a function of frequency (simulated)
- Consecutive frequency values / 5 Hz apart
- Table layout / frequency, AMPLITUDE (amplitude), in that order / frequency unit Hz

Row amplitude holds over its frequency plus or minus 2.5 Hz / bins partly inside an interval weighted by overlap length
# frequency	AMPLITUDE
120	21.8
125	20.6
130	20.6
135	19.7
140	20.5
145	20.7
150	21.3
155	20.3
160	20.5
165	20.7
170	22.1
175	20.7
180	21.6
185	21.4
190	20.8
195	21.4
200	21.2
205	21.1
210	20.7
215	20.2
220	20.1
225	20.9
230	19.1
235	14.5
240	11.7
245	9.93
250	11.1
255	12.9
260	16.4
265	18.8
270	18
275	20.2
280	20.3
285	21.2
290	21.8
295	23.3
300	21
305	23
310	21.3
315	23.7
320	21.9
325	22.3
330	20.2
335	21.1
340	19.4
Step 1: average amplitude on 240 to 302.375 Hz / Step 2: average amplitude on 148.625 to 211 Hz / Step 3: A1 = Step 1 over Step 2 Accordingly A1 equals 0.84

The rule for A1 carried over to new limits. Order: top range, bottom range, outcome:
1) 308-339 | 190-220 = 1.04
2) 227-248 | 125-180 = 0.67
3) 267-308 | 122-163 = 1.03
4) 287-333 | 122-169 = 1.07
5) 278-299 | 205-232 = 1.07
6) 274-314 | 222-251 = 1.46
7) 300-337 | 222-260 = 1.51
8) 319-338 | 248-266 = 1.46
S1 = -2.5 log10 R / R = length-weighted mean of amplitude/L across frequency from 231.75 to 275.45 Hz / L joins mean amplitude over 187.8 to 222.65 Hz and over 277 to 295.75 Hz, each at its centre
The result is 0.40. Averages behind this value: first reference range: 20.8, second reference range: 21.5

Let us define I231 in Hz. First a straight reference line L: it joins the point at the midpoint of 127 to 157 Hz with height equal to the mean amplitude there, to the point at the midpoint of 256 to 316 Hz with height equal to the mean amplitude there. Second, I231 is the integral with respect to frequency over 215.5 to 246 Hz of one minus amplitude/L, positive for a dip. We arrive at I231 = 5.8 Hz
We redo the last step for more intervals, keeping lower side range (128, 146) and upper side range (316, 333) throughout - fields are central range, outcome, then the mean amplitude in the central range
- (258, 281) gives 2.8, 18.7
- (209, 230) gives 0.6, 20.3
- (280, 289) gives 0.1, 21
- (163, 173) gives -0.4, 21.4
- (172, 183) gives -0.3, 21.2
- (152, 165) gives 0.0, 20.5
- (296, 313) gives -0.4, 22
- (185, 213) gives -0.4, 21.1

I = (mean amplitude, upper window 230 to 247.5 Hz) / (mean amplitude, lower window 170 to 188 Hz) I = 0.6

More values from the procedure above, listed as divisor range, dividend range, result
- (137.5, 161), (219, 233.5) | 0.95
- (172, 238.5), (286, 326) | 1.10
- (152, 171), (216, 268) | 0.75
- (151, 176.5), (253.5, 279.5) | 0.85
